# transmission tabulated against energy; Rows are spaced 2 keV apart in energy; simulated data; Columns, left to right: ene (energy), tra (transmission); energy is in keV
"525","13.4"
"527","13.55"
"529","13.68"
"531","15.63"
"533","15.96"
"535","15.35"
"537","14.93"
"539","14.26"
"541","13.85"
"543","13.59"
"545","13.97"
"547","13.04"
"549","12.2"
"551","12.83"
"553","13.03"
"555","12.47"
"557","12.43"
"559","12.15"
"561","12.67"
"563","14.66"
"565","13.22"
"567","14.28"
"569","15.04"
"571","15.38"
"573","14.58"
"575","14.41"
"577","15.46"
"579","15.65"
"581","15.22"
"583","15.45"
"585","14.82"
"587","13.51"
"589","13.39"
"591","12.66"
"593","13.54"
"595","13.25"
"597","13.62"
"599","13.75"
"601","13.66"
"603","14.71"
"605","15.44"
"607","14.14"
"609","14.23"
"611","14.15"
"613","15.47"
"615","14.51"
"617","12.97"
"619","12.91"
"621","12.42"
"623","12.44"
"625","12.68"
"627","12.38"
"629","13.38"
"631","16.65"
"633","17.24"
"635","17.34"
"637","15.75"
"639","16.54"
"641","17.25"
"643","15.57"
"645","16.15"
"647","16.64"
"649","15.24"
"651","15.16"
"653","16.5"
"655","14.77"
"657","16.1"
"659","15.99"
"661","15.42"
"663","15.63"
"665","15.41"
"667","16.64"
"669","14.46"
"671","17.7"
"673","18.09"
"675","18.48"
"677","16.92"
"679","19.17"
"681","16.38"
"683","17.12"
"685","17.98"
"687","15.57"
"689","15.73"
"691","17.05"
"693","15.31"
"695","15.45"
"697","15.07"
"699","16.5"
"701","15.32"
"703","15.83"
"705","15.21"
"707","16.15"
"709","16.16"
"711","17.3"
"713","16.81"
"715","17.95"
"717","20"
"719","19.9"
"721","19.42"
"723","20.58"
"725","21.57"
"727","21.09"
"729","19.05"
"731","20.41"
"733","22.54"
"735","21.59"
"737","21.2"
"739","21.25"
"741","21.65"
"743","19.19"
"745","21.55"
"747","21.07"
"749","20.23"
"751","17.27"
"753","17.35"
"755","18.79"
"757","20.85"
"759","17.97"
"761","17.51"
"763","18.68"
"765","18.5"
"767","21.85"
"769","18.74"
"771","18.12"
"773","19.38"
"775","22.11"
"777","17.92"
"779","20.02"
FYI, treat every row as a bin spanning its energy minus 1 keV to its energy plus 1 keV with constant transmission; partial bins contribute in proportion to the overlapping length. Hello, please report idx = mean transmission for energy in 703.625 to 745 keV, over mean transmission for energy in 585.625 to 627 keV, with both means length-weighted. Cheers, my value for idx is 1.43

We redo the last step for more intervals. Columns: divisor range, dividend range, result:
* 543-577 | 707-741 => 1.45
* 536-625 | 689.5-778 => 1.36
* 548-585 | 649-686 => 1.18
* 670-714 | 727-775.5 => 1.20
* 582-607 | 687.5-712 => 1.14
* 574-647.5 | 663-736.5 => 1.21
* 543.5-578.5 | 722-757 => 1.49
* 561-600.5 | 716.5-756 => 1.42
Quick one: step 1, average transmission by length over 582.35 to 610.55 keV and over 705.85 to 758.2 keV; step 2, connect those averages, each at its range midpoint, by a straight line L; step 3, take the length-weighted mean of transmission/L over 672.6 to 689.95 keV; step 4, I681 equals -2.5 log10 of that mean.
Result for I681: 0.02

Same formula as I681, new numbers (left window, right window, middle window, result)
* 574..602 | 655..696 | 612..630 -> 0.14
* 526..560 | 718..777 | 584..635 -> 0.13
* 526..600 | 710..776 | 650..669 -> 0.09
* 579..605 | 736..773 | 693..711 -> 0.13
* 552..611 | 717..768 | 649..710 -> 0.09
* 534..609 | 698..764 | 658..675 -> 0.04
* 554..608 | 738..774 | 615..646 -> 0.06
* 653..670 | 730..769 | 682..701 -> 0.06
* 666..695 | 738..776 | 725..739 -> -0.13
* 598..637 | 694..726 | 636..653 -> -0.06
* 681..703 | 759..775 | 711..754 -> -0.13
